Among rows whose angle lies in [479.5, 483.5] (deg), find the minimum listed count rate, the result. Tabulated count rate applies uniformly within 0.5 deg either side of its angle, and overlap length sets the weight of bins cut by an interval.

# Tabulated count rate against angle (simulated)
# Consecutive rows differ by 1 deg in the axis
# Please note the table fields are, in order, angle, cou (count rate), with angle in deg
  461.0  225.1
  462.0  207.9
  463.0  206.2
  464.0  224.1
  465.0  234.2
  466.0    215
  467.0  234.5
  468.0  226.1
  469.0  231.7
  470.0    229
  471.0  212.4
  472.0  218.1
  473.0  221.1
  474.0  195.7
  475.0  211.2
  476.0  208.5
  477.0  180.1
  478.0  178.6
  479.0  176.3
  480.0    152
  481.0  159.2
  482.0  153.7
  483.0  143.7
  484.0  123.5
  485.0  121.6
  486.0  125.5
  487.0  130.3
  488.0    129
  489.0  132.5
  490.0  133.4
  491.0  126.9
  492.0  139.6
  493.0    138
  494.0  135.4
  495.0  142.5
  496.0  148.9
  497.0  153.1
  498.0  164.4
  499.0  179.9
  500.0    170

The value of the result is 143.7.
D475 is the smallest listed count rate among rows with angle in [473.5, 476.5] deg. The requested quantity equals 195.7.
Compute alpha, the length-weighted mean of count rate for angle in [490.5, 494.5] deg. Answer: 135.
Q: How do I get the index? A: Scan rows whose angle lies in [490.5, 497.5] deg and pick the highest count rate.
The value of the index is 153.1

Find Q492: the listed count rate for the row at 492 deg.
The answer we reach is 139.6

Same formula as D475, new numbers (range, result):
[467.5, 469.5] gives 226.1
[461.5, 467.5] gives 206.2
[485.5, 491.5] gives 125.5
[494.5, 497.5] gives 142.5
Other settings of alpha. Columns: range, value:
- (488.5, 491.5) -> 131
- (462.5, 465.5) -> 222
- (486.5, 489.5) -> 131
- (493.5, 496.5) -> 142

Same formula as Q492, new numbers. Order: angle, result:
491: 126.9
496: 148.9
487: 130.3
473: 221.1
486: 125.5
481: 159.2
